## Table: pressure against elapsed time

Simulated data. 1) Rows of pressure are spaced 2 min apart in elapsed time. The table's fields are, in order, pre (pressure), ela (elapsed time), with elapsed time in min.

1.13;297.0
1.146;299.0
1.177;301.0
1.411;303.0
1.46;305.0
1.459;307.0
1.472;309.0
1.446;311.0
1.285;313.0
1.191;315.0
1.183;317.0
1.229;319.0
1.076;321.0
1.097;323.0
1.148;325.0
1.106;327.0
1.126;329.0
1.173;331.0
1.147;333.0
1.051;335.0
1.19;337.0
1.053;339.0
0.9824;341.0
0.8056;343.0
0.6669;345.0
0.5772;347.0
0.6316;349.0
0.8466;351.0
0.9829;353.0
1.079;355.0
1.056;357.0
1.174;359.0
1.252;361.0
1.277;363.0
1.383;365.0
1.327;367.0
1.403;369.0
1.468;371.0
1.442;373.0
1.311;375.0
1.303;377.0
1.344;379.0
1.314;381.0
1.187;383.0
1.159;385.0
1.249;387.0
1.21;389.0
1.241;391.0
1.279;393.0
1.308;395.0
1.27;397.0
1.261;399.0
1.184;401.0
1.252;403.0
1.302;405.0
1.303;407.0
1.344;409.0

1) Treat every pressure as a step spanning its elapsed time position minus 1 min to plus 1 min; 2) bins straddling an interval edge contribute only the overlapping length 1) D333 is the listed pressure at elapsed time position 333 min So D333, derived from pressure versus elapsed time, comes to 1.147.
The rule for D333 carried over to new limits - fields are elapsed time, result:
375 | 1.311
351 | 0.8466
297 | 1.13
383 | 1.187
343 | 0.8056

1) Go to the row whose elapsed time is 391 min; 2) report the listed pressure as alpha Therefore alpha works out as 1.241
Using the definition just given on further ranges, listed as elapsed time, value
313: 1.285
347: 0.5772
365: 1.383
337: 1.19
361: 1.252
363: 1.277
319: 1.229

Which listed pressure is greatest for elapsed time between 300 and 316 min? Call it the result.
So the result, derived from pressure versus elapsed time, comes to 1.472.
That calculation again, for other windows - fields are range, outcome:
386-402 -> 1.308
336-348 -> 1.19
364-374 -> 1.468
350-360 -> 1.174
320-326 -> 1.148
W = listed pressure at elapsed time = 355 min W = 1.079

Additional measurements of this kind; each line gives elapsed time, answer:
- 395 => 1.308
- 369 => 1.403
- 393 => 1.279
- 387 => 1.249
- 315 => 1.191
